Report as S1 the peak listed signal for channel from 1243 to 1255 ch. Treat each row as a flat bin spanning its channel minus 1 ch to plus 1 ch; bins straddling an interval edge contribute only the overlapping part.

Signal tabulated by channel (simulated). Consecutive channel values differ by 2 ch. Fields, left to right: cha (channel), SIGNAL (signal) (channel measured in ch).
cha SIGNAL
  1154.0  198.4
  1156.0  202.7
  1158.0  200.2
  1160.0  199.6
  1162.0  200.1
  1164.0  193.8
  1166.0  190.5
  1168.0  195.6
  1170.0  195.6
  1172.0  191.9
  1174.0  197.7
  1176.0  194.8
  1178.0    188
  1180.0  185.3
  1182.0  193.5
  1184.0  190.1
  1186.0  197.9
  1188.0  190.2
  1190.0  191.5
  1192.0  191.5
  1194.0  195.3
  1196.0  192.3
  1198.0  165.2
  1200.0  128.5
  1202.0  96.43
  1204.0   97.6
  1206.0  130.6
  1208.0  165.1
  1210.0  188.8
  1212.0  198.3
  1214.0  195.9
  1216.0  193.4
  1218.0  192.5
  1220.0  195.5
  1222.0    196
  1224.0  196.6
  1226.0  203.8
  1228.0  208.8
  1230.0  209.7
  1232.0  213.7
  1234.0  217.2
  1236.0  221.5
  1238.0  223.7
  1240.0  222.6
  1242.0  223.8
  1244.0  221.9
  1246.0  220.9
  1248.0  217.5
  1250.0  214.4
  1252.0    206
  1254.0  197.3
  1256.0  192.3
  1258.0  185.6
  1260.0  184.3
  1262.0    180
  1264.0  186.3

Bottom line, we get 221.9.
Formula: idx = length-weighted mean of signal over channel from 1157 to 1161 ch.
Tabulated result 200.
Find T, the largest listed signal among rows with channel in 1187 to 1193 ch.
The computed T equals 191.5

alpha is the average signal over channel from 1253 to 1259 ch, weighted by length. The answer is 192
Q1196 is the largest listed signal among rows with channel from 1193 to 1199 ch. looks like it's 195.3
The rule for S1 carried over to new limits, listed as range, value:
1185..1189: 197.9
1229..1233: 213.7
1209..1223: 198.3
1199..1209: 165.1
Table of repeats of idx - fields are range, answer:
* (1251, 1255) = 202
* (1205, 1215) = 176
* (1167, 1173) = 194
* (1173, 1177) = 196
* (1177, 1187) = 191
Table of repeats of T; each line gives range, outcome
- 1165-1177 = 197.7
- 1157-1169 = 200.2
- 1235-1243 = 223.8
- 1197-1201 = 165.2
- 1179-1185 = 193.5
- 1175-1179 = 194.8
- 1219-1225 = 196.6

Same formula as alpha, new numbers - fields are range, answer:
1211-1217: 196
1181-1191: 193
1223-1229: 203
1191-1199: 186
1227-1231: 209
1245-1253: 215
